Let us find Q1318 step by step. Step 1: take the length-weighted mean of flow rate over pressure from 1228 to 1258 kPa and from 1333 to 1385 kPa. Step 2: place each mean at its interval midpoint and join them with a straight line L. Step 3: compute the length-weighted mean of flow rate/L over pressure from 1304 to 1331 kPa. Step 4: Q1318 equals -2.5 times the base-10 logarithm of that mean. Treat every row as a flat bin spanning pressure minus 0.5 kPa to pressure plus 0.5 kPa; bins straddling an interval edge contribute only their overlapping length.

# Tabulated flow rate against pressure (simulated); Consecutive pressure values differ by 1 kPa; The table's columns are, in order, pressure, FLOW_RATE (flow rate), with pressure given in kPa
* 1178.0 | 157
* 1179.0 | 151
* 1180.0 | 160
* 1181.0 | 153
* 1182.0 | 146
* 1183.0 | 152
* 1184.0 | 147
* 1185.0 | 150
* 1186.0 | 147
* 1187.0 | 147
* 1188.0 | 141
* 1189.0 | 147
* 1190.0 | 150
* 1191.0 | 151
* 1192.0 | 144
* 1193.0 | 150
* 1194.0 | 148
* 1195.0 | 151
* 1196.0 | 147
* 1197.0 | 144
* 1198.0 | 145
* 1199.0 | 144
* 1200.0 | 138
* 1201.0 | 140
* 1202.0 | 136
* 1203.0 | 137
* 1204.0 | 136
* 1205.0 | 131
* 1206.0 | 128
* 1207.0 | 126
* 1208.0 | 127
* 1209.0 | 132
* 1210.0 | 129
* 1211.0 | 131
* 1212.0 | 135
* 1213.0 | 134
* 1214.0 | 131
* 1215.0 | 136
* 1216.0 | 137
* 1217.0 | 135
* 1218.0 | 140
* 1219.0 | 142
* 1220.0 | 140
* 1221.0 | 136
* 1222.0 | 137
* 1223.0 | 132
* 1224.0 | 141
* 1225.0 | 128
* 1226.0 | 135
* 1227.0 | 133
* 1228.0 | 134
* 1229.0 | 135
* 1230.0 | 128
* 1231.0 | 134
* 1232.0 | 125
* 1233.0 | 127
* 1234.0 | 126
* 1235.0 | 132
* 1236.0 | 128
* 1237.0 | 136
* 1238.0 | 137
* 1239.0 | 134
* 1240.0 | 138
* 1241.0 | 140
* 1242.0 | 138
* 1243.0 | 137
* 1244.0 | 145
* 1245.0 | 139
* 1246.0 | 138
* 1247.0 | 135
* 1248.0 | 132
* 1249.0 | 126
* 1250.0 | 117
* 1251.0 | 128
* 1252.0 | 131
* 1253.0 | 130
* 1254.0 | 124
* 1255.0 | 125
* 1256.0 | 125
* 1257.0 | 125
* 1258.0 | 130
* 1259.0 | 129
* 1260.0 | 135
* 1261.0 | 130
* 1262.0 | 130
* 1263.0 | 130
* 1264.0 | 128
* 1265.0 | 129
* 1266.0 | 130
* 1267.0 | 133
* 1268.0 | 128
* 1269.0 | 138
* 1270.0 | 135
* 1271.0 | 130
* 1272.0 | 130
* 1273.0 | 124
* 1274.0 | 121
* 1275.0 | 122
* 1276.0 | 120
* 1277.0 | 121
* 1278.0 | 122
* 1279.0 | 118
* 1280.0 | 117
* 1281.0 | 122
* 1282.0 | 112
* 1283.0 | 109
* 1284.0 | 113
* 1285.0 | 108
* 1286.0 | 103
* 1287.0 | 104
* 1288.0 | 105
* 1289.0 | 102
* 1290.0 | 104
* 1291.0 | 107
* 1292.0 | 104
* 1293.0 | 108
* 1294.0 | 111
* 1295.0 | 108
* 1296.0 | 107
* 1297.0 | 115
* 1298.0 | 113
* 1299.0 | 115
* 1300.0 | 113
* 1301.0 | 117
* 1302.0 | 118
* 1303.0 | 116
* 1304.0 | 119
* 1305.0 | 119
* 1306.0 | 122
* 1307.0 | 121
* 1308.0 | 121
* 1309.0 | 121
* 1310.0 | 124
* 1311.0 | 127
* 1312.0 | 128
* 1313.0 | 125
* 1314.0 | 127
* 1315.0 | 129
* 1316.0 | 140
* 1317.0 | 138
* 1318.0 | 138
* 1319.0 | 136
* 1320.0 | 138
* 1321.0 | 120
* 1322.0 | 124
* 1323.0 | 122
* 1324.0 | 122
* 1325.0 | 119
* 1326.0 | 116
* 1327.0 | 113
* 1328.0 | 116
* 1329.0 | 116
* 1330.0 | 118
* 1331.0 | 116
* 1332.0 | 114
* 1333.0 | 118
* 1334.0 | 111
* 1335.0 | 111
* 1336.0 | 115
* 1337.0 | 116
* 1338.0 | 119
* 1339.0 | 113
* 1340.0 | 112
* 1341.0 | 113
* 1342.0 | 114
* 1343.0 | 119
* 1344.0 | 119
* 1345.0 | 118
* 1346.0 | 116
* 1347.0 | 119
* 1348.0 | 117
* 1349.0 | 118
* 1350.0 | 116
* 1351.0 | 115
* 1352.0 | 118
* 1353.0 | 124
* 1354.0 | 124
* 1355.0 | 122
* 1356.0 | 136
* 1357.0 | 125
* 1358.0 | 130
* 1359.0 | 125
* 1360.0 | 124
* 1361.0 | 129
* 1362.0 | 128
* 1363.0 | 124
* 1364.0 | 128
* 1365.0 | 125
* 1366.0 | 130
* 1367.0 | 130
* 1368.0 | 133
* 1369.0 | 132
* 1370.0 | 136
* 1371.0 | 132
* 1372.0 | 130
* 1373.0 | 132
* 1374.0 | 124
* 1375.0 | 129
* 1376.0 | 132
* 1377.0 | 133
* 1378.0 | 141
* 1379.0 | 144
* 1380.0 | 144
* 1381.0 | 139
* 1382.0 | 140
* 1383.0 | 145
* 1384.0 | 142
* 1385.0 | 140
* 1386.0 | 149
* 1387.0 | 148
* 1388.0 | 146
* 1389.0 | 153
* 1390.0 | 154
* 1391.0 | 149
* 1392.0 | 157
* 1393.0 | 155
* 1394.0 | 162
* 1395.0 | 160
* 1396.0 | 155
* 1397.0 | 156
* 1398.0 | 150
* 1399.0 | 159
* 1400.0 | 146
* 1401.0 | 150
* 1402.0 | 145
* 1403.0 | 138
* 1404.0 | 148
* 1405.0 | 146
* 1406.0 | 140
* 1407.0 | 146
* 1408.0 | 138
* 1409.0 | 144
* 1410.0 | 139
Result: 0.03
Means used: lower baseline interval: 132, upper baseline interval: 126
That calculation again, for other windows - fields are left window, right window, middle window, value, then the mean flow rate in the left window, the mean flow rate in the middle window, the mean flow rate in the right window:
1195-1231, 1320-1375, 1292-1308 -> 0.11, 136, 115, 122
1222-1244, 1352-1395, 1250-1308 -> 0.12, 134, 120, 136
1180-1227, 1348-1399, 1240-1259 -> 0.06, 140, 132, 136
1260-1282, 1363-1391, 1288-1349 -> 0.11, 126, 118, 137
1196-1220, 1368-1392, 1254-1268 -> 0.07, 136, 129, 140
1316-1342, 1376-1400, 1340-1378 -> 0.08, 120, 125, 148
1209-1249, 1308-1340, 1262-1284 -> 0.04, 134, 125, 122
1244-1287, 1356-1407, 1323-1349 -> 0.16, 126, 116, 140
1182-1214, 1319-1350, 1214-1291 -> 0.03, 141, 128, 118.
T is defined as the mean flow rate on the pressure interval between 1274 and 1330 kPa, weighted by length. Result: 118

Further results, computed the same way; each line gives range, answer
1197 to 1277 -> 132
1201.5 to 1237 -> 133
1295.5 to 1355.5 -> 120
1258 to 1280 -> 128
